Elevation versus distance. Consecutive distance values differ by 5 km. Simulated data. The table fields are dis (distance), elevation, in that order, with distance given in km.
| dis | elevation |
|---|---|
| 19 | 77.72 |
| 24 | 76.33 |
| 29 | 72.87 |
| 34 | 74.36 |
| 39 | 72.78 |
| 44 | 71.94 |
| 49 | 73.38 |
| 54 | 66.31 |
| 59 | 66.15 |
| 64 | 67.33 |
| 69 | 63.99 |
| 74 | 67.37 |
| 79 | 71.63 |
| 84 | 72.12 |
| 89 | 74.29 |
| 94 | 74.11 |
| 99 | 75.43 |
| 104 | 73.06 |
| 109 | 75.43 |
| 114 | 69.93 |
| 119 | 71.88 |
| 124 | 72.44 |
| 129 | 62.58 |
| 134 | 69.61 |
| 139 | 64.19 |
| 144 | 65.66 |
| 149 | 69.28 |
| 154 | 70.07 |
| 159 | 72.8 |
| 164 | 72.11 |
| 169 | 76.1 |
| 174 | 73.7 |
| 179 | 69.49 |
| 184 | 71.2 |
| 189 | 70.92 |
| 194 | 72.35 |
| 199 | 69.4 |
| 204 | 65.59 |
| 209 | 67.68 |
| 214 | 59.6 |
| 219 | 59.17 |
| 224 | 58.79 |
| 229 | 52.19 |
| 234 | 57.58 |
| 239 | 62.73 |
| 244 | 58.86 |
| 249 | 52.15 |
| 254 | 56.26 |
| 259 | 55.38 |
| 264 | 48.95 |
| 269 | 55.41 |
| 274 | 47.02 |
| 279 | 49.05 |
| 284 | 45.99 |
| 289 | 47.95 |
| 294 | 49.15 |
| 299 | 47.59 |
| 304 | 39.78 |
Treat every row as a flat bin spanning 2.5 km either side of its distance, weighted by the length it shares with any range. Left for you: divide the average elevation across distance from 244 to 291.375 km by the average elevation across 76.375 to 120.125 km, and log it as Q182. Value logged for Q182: 0.70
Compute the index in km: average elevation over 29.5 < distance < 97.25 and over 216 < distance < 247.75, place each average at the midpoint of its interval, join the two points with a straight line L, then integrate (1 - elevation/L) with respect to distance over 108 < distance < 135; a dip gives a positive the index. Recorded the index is -1.6 km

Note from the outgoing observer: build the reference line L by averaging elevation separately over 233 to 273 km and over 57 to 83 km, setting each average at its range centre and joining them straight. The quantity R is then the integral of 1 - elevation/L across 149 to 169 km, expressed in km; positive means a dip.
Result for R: -3.31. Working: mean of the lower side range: 67.6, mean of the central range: 71.9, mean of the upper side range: 55.5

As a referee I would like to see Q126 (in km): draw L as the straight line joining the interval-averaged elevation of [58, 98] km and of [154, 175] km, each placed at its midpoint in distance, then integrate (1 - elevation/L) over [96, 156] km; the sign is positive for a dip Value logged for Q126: 1.47 km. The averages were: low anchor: 70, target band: 70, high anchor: 73.2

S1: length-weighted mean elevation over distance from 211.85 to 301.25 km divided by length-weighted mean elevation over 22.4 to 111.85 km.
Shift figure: 0.7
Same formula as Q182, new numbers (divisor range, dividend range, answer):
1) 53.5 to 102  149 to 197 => 1.03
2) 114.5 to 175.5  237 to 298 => 0.75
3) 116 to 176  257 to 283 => 0.73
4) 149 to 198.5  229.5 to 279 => 0.76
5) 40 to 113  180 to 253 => 0.88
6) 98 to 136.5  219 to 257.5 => 0.80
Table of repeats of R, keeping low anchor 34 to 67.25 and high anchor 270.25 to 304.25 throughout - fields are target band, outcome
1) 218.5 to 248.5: -3.0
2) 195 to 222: -4.8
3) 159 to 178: -4.8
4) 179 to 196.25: -4.3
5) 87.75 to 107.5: -2.7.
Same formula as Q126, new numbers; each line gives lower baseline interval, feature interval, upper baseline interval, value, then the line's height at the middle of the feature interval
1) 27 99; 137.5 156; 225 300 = -1.25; 63.2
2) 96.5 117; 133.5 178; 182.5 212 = 0.48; 71.2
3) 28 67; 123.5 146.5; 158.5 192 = 1.70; 71.7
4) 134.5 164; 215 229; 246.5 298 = 0.06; 58.1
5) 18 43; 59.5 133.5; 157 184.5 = 2.96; 73.6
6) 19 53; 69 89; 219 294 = -0.12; 69.7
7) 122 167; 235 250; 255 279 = -0.90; 55.1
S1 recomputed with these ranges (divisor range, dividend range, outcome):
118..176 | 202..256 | 0.84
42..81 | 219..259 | 0.83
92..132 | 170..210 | 0.98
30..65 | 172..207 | 1.00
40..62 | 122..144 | 0.96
